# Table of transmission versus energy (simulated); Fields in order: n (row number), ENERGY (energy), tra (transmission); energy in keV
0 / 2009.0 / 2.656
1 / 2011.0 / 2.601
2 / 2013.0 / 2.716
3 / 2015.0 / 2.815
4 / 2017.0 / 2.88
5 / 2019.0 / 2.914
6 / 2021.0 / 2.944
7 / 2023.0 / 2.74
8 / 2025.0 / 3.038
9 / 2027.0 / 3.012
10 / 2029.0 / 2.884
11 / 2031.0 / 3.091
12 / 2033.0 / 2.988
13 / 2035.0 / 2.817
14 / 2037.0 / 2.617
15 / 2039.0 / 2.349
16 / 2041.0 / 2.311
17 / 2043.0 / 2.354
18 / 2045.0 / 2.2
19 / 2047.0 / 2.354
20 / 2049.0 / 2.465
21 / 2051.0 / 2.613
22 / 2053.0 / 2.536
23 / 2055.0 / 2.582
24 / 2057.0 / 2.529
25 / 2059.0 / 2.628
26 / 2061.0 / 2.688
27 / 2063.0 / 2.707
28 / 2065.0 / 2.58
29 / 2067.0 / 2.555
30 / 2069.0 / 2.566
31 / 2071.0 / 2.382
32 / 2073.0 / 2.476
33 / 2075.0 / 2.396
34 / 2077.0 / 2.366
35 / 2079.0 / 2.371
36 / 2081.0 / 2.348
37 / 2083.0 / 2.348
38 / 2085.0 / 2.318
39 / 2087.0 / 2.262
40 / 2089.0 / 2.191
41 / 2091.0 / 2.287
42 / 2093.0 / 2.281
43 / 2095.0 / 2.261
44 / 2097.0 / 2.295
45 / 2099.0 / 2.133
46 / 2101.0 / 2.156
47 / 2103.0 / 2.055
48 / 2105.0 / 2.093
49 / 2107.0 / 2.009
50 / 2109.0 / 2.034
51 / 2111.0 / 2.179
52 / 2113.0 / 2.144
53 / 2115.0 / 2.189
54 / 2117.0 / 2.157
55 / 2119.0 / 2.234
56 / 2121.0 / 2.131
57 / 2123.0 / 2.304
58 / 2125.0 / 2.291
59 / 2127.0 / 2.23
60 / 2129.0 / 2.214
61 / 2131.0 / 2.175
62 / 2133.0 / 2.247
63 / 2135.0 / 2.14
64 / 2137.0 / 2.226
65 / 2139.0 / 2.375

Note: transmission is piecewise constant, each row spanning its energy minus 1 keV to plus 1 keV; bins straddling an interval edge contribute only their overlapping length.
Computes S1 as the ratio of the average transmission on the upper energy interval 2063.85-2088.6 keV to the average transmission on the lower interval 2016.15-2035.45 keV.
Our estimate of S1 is 0.82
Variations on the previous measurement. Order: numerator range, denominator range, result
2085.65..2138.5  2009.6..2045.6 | 0.80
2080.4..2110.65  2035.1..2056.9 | 0.90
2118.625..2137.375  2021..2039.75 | 0.78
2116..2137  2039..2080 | 0.89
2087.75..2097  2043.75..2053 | 0.93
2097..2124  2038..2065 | 0.86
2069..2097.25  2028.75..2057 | 0.91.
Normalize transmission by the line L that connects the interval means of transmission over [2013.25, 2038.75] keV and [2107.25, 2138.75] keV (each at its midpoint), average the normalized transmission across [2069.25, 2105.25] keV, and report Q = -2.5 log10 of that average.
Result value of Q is 0.07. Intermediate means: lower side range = 2.87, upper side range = 2.19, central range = 2.29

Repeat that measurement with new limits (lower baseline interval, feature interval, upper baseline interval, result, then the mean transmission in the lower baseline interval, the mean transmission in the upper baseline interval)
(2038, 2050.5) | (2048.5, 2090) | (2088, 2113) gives -0.09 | 2.35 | 2.16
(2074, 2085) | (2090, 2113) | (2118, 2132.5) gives 0.07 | 2.36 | 2.23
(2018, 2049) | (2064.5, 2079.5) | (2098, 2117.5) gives -0.03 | 2.7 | 2.11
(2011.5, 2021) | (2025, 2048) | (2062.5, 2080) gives 0.02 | 2.83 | 2.48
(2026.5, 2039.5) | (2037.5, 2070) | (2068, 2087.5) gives 0.05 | 2.83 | 2.39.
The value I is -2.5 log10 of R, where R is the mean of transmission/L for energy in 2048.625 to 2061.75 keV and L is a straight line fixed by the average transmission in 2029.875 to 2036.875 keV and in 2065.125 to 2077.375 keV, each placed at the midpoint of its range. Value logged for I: 0.03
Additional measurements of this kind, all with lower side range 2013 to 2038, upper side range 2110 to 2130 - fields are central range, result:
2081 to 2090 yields 0.077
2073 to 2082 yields 0.059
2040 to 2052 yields 0.151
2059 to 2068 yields -0.007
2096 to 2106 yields 0.096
